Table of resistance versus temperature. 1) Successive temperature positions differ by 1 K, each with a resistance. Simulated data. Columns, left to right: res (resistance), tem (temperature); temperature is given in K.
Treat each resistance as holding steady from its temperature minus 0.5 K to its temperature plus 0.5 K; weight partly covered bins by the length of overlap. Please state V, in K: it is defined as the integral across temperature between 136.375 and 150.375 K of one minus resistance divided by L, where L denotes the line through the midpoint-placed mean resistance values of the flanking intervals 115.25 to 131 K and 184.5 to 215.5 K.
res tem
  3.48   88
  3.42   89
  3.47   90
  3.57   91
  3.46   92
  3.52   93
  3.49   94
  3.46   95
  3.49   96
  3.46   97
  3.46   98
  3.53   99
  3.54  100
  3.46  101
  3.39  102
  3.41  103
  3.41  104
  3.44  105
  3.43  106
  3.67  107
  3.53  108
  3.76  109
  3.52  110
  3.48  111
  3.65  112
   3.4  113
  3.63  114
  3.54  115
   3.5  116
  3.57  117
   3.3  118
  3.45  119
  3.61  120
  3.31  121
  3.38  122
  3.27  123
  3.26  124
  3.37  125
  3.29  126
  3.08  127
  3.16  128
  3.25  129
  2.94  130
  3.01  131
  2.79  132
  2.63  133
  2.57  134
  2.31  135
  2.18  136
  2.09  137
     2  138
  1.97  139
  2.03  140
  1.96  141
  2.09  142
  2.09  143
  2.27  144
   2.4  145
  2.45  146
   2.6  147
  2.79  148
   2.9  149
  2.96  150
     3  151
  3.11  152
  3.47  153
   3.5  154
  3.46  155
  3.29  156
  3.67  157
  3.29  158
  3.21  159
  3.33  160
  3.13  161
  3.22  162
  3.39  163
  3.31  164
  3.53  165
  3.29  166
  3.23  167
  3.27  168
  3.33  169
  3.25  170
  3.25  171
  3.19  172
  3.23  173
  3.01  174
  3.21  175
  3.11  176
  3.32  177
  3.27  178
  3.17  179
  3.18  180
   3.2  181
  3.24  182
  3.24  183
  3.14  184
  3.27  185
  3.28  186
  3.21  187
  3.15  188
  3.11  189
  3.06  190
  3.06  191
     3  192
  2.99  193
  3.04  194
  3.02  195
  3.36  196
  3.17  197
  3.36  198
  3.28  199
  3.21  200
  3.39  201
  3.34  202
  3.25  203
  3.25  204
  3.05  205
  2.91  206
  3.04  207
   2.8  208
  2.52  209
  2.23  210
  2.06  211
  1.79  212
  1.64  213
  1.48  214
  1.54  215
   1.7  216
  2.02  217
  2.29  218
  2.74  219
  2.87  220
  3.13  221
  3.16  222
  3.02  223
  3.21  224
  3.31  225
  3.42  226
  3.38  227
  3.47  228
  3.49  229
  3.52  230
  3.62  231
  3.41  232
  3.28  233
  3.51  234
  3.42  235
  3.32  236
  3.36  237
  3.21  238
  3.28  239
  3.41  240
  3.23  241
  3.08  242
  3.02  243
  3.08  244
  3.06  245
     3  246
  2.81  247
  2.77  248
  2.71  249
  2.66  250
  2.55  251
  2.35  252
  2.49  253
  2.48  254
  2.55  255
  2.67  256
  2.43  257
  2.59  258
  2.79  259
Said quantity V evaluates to 3.8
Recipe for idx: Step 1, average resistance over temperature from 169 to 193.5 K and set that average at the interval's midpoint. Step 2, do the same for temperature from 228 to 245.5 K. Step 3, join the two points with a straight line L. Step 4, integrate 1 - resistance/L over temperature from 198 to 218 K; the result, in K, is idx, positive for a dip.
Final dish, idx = 4.16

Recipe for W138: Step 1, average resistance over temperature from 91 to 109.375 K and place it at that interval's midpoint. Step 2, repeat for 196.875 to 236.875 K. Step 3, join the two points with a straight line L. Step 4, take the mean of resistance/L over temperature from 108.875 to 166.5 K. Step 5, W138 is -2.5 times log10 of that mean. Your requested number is 0.10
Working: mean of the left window 3.5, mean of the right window 2.92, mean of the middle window 3.03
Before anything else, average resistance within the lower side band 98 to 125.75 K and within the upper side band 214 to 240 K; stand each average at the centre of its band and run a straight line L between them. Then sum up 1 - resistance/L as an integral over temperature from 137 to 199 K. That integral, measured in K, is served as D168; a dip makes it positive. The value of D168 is 4.2 K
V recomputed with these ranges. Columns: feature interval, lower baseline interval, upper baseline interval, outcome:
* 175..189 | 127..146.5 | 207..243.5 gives -2.8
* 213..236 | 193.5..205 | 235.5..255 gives 0.9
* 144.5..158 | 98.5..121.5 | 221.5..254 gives 1.3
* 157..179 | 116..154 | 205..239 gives -3.3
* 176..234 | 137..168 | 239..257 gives -2.6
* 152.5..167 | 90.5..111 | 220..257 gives -0.2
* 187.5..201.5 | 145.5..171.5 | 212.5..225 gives -2.1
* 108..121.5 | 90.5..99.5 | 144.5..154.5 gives -1.0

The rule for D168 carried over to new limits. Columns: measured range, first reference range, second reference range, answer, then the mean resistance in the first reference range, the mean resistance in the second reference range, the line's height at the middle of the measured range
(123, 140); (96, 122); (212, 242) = 3.3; 3.5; 2.96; 3.39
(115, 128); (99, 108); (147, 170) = 0.1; 3.48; 3.24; 3.4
